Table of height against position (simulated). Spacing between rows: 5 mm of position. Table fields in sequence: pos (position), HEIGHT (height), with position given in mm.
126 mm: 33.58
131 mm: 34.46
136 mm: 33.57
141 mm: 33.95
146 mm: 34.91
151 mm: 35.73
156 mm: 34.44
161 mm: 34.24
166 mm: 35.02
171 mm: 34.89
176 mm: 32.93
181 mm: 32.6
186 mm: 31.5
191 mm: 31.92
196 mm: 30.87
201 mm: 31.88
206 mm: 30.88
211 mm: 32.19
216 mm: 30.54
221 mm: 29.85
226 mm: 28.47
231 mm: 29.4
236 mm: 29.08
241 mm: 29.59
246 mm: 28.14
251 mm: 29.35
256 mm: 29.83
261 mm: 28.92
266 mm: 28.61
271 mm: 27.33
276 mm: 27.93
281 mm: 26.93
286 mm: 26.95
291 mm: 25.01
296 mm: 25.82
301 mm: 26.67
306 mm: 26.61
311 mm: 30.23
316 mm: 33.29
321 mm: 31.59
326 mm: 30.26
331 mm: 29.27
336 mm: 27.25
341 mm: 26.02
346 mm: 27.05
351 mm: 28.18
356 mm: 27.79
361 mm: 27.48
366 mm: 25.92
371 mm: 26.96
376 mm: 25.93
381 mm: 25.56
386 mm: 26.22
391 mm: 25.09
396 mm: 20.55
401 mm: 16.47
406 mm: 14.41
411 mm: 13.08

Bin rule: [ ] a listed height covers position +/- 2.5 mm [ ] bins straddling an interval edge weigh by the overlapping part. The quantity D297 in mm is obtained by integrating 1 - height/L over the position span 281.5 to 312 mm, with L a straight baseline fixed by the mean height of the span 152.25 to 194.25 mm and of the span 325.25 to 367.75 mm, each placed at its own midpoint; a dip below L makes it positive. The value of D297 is 2.7 mm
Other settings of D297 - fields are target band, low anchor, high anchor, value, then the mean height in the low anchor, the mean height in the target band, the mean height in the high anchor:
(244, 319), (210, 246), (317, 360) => 2.6 mm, 29.7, 28.1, 28.6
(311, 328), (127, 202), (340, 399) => -2.3 mm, 33.6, 31.5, 26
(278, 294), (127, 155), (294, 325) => 1.9 mm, 34.5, 26.3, 29.1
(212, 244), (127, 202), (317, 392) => 2.0 mm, 33.6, 29.6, 27.5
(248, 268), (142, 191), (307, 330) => 1.8 mm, 33.9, 29.2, 30.9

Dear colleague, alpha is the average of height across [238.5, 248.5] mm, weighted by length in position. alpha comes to 28.9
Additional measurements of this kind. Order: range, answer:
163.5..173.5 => 35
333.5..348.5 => 26.8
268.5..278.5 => 27.6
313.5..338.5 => 30.3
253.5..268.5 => 29.1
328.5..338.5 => 28.3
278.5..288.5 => 26.9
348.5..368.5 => 27.3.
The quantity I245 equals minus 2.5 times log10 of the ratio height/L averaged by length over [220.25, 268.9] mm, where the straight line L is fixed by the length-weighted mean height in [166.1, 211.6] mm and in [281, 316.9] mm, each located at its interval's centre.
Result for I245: 0.029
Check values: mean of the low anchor 32.3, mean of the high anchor 27.5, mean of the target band 29.1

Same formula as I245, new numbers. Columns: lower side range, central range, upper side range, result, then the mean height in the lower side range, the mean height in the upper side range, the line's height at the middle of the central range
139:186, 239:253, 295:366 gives 0.08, 34.2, 28.4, 31.3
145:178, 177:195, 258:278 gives 0.04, 34.6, 28.2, 33.1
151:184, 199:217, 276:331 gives 0.03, 34.1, 28.4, 32.4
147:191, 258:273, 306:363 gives 0.09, 33.8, 28.9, 30.9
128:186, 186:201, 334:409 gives 0.03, 34.1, 24.6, 32.5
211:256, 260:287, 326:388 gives 0.04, 29.5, 27.1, 28.7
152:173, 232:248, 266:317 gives 0.05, 34.7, 27.6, 30.4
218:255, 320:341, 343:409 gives -0.12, 29.2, 24.4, 25.9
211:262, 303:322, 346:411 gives -0.14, 29.5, 23.9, 26.5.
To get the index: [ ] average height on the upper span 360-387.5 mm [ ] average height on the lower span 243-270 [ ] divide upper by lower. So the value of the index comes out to 0.9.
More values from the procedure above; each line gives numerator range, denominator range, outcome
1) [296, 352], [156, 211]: 0.88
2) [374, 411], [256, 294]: 0.78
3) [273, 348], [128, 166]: 0.81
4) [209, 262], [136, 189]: 0.87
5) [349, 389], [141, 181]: 0.78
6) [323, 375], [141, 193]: 0.82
